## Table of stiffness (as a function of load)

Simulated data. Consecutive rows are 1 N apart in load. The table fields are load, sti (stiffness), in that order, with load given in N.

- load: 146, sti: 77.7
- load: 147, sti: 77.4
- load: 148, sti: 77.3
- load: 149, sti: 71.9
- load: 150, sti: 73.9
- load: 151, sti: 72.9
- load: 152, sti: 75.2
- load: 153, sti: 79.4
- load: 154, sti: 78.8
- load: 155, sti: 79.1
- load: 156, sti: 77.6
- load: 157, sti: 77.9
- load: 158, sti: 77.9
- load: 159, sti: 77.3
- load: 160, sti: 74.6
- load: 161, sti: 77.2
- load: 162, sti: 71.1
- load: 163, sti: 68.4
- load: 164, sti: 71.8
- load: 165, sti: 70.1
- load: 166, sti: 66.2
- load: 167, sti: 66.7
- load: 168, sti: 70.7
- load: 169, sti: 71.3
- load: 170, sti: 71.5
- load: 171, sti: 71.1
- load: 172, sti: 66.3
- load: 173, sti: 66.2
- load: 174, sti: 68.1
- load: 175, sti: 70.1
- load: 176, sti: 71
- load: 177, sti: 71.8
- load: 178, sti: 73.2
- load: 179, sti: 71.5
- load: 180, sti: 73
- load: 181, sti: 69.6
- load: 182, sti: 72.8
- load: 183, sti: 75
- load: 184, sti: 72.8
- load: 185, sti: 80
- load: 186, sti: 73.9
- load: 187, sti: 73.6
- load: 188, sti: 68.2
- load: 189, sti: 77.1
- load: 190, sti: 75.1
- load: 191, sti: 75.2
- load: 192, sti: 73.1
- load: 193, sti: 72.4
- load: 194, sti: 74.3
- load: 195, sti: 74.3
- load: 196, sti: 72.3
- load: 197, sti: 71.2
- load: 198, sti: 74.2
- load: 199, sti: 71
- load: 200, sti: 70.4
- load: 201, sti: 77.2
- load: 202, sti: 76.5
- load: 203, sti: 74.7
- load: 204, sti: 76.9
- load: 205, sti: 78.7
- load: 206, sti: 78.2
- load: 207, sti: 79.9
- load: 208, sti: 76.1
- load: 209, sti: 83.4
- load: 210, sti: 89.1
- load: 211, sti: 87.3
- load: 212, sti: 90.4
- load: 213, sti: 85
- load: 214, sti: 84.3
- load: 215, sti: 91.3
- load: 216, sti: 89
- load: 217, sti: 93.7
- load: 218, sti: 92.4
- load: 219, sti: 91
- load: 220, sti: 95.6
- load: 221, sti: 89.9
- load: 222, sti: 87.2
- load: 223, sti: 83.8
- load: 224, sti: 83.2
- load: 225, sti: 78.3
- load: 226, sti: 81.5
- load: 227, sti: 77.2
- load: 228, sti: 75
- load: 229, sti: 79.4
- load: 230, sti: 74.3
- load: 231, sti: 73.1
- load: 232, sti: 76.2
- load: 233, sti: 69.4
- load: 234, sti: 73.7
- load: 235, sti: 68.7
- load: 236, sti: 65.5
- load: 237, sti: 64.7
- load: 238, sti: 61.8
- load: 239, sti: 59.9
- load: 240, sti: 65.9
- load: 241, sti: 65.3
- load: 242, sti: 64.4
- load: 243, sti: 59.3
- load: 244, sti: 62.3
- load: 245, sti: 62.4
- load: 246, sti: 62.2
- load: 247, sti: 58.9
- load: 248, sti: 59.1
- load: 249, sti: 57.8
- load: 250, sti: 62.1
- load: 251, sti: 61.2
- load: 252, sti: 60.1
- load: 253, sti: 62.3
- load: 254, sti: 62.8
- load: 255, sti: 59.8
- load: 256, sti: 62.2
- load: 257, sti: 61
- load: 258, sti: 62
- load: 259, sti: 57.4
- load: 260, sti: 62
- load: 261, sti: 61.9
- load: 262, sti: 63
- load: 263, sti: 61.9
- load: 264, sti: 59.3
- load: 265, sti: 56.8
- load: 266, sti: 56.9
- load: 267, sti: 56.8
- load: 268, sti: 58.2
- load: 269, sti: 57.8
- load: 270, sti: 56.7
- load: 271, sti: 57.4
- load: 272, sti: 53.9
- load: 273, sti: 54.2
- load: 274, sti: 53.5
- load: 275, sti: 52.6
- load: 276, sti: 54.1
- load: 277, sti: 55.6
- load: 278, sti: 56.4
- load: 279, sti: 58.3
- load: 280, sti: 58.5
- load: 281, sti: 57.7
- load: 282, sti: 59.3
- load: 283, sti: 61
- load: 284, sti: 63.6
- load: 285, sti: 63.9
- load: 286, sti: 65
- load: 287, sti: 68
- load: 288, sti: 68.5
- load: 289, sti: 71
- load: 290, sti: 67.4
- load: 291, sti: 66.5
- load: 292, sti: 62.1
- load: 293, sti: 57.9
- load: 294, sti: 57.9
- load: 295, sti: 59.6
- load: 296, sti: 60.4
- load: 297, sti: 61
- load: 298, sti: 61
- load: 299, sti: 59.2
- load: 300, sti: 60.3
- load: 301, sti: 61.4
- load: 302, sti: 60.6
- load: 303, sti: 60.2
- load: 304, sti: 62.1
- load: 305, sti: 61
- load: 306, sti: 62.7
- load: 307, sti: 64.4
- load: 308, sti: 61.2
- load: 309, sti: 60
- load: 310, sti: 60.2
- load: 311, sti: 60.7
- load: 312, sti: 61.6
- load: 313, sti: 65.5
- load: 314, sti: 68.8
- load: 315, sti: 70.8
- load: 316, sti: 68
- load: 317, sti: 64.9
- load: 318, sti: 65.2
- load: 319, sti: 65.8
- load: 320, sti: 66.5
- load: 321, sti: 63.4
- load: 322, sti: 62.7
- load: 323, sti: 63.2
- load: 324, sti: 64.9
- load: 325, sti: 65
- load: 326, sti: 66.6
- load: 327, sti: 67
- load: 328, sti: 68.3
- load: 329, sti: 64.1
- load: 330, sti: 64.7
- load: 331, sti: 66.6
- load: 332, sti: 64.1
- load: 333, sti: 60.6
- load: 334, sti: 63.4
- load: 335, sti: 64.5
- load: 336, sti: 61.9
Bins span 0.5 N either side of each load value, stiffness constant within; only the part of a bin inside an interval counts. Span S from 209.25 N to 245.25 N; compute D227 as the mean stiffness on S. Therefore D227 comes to 77.7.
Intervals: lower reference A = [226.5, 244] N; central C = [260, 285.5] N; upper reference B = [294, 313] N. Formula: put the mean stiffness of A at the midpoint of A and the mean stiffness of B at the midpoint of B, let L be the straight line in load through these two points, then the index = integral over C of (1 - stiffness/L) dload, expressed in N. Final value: 2.6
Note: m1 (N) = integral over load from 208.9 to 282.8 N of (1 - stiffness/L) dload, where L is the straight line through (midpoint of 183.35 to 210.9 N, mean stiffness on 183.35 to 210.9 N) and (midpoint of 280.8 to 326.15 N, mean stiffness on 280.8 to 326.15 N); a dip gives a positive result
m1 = 2.3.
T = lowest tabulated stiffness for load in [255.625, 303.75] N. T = 52.6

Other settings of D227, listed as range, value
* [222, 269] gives 65.6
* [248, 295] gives 60.1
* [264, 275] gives 56.2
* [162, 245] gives 75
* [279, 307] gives 62.1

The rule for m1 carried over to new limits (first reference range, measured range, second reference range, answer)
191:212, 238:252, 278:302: 1.6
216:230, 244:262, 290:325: 3.8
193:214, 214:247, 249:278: -2.7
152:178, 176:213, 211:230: 1.8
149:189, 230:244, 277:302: -0.1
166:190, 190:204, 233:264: -1.0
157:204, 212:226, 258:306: -4.1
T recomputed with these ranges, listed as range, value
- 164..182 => 66.2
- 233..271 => 56.7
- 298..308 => 59.2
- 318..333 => 60.6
